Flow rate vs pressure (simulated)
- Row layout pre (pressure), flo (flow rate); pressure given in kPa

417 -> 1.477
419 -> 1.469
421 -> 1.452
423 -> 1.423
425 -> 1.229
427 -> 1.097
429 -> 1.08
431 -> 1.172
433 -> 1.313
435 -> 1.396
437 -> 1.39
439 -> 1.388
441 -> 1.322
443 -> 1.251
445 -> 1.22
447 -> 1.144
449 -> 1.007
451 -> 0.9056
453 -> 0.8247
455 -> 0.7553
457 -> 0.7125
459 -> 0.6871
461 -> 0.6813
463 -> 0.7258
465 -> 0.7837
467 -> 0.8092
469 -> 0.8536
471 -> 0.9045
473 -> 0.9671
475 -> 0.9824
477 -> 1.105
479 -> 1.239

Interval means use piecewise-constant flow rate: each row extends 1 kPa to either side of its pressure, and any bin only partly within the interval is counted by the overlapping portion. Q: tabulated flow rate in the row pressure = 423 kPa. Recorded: 1.423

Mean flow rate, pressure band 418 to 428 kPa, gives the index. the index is 1.33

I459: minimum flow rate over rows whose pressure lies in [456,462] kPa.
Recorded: 0.6813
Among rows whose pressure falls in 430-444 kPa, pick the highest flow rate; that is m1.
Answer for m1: 1.396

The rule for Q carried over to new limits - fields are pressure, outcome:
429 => 1.08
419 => 1.469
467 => 0.8092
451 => 0.9056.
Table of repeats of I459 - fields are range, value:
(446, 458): 0.7125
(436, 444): 1.251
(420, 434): 1.08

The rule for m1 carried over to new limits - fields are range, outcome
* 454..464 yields 0.7553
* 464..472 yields 0.9045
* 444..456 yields 1.22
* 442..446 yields 1.251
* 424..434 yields 1.313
